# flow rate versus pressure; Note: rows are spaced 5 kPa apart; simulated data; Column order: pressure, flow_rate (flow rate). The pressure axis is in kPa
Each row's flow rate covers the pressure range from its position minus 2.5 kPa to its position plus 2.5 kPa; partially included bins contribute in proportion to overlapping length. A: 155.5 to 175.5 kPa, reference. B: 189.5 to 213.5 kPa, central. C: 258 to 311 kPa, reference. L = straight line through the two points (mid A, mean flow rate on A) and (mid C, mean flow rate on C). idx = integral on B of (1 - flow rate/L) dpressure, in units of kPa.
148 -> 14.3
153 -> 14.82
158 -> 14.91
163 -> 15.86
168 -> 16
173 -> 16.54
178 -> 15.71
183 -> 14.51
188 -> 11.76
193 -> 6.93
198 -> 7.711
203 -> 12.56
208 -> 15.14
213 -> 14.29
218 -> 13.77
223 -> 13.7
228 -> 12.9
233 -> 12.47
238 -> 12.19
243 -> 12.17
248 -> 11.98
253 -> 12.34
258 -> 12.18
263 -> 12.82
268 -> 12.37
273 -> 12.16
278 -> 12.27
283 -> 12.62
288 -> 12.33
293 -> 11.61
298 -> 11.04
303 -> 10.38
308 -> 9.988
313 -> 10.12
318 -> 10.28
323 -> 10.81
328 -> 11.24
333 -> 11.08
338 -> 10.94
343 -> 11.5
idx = 5.7 kPa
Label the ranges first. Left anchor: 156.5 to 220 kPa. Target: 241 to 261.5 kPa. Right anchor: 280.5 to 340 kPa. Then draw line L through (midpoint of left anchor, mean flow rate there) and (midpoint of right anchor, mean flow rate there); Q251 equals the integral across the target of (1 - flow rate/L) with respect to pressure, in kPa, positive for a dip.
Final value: 0.0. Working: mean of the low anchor 13.5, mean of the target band 12.2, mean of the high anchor 11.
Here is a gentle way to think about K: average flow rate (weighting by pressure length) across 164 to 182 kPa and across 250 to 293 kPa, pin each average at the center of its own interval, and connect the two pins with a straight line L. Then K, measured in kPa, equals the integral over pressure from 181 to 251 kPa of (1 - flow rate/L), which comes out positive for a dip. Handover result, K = 9.9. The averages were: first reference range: 15.9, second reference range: 12.3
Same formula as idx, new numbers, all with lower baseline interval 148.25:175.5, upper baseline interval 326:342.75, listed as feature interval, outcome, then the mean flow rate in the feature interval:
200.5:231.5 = 1.0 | 13.7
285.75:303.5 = 1.0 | 11.4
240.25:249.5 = 0.9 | 12.1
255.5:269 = 0.5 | 12.5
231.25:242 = 1.0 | 12.3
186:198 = 4.8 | 8.9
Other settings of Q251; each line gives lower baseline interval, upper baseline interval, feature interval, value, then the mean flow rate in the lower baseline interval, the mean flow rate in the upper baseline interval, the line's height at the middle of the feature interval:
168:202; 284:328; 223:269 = -3.0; 12.5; 10.9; 11.7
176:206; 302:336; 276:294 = -2.4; 11.5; 10.6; 10.8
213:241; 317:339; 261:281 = -0.4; 13.1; 10.9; 12.1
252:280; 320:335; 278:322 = 2.0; 12.4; 11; 11.6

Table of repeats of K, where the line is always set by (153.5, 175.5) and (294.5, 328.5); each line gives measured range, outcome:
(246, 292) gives -1.14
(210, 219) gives -0.11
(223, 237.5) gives 0.68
